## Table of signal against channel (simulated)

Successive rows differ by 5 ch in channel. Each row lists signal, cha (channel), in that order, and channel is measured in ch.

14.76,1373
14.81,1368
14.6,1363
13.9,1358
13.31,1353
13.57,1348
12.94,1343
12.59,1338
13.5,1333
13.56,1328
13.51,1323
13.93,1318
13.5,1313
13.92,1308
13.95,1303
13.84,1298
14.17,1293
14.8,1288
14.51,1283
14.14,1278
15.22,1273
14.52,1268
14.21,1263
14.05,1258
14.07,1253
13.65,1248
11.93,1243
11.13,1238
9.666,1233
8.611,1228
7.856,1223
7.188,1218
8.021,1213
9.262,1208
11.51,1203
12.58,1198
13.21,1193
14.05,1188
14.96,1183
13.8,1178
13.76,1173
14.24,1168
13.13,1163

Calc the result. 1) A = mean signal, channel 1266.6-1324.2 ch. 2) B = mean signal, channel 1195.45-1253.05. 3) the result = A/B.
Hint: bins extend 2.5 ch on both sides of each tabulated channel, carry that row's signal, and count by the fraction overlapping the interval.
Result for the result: 1.4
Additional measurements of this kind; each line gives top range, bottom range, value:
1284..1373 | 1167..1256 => 1.19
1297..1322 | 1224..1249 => 1.30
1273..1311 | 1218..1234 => 1.70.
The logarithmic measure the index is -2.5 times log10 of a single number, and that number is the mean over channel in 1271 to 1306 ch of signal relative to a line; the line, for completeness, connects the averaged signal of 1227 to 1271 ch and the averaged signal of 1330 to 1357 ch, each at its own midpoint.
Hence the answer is -0.120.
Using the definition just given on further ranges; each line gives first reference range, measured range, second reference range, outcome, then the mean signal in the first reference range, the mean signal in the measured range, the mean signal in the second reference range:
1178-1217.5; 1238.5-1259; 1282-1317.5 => -0.017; 11.8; 13.2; 14.1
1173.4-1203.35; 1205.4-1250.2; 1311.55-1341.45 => 0.360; 13.5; 9.68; 13.4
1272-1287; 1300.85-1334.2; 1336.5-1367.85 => 0.029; 14.6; 13.7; 13.6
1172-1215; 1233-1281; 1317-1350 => -0.054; 12.4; 13.5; 13.3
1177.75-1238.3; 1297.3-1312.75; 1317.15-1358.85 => -0.092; 10.8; 13.9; 13.4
